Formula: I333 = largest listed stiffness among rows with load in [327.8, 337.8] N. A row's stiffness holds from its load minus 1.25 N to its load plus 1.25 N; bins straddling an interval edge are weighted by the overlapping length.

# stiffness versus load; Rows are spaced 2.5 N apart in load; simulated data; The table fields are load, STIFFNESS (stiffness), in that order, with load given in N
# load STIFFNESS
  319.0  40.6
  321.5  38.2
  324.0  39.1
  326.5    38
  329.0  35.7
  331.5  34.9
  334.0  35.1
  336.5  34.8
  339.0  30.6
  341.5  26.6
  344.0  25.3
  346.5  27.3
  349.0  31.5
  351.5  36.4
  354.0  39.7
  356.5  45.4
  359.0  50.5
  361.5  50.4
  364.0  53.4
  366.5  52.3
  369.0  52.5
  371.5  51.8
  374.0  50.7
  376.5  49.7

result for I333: 35.7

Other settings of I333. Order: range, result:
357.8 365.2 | 53.4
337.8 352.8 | 36.4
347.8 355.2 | 39.7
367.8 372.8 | 52.5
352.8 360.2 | 50.5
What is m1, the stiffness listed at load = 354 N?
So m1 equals 39.7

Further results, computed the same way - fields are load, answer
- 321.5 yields 38.2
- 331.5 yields 34.9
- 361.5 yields 50.4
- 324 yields 39.1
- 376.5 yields 49.7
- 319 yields 40.6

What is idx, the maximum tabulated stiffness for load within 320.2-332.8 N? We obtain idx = 39.1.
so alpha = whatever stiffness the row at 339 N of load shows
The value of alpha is 30.6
